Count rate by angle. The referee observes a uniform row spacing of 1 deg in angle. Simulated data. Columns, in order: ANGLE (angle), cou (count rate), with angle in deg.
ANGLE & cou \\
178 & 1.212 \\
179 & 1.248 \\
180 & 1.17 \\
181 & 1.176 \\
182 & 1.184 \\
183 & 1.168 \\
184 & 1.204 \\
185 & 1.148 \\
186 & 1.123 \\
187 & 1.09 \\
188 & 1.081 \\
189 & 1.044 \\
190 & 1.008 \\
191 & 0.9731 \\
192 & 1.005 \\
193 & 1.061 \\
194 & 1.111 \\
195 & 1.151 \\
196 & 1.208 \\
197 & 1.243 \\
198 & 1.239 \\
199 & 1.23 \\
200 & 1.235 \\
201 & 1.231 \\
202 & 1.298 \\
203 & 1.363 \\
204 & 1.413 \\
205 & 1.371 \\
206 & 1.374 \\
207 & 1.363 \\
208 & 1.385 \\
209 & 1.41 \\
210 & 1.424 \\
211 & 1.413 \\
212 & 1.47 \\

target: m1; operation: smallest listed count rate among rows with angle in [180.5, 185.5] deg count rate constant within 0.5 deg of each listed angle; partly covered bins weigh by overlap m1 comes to 1.148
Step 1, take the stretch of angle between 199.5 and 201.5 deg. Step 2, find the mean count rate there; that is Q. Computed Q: 1.23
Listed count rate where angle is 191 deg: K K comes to 0.9731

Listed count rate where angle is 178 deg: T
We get 1.212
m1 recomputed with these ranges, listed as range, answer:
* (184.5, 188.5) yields 1.081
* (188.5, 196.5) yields 0.9731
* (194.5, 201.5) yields 1.151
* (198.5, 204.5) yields 1.23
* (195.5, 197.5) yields 1.208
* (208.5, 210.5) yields 1.41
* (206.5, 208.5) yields 1.363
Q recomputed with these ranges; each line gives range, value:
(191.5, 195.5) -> 1.08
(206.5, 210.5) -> 1.4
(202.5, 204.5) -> 1.39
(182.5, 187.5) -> 1.15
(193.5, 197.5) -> 1.18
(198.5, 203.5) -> 1.27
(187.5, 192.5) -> 1.02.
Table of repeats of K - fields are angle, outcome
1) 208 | 1.385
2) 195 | 1.151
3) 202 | 1.298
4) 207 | 1.363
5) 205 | 1.371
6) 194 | 1.111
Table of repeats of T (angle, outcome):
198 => 1.239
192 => 1.005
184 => 1.204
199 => 1.23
